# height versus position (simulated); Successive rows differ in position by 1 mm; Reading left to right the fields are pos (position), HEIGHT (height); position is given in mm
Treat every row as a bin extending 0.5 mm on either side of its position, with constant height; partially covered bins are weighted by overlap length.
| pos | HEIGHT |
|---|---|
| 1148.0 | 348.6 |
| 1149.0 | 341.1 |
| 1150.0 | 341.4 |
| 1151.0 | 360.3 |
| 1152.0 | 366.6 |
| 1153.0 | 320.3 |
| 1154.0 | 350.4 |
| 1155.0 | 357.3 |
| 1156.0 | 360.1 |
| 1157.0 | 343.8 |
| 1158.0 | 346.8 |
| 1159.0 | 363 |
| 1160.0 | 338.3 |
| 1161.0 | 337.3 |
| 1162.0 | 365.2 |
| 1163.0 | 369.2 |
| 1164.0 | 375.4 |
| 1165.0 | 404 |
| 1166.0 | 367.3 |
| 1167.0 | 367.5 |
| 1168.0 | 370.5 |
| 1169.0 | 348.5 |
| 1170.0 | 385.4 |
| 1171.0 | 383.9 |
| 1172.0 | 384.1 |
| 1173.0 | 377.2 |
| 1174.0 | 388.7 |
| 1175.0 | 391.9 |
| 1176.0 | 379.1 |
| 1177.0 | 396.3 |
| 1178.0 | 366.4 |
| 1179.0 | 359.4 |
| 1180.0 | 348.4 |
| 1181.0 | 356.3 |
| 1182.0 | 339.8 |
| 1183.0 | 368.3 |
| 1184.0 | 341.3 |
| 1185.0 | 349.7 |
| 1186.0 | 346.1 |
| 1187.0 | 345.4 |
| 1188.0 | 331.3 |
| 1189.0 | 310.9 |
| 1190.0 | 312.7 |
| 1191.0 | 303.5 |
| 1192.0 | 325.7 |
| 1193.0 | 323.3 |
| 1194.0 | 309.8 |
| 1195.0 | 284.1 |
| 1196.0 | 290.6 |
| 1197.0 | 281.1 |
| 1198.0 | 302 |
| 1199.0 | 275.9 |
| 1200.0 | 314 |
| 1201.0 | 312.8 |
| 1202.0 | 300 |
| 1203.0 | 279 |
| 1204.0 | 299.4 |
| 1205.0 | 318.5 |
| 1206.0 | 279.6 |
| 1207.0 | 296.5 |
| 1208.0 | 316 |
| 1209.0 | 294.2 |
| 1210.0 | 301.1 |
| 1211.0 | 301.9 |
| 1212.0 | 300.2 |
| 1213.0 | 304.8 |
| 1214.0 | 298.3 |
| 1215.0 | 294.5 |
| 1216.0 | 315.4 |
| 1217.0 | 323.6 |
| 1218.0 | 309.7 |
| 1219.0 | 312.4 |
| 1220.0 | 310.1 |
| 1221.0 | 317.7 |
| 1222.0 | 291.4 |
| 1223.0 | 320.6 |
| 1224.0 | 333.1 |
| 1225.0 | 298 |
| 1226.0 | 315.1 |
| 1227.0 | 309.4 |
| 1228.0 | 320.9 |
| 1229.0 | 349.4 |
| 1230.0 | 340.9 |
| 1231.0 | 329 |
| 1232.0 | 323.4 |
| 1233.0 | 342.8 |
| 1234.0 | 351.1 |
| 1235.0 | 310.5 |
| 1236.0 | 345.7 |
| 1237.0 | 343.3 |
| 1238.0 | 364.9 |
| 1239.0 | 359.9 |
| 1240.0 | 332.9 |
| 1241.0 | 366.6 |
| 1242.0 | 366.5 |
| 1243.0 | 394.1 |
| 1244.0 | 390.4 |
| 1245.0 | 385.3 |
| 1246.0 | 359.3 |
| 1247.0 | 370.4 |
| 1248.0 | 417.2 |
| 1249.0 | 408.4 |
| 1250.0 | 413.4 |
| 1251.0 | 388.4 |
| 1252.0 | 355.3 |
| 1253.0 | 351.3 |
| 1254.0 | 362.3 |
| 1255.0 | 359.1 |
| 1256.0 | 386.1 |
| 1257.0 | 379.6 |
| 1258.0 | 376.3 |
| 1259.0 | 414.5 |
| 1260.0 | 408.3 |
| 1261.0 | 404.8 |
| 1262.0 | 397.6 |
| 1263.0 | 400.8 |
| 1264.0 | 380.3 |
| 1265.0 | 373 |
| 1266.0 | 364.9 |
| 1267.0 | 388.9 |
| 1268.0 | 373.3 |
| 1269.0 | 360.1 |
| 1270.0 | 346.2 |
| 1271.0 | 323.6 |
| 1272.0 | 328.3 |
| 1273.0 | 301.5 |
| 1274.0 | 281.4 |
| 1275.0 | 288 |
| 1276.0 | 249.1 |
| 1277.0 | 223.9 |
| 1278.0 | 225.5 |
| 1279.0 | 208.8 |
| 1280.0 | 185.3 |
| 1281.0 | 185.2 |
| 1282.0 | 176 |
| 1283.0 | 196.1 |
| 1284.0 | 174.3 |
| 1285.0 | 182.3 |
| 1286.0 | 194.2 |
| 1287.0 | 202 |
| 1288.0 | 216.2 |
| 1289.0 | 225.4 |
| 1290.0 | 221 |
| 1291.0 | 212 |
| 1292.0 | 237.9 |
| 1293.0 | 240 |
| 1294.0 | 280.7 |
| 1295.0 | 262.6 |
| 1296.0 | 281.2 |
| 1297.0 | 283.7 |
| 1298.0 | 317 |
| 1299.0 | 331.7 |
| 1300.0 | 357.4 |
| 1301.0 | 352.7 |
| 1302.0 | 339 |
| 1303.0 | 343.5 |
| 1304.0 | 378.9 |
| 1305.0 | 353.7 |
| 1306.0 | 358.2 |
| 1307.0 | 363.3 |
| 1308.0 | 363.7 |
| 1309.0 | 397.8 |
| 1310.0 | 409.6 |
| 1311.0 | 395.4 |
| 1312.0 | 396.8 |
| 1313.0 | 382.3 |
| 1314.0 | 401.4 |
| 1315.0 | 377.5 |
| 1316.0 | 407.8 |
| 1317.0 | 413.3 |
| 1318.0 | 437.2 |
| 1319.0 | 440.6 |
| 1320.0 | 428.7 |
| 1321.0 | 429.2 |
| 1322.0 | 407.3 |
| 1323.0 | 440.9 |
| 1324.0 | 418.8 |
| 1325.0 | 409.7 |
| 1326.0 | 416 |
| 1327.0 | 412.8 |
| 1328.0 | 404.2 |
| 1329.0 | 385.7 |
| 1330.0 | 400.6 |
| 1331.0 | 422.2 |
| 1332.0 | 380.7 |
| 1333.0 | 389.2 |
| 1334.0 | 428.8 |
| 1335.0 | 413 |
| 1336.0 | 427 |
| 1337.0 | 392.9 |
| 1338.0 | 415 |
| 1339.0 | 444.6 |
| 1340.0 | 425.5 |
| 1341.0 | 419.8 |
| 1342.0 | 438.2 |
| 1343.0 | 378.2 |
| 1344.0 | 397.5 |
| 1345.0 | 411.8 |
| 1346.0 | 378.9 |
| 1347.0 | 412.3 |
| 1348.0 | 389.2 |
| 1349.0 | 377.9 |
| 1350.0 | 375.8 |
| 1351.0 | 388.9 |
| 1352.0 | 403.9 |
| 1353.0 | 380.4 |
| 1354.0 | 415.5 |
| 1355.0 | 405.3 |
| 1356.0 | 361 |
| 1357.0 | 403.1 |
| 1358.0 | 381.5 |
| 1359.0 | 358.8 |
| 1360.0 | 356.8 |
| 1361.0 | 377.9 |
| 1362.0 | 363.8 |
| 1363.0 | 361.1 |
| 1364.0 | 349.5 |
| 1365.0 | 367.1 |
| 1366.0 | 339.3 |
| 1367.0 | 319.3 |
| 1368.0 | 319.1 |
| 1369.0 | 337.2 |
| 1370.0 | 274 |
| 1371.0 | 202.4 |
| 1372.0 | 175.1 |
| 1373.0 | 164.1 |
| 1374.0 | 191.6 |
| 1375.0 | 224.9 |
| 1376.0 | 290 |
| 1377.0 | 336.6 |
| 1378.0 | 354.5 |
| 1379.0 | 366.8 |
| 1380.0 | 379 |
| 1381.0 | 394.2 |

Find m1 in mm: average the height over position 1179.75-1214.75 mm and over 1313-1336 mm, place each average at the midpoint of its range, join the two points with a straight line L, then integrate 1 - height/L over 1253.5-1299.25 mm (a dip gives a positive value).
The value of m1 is 9.7 mm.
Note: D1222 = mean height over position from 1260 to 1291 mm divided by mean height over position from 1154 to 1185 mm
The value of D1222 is 0.77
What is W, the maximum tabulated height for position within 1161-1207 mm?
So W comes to 404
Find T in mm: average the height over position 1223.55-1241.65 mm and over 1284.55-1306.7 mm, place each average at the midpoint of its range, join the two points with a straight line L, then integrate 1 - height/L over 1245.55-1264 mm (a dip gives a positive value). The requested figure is -4.1 mm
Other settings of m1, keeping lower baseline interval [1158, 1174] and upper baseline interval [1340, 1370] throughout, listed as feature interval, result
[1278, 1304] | 8.6 mm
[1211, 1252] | 3.5 mm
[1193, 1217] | 4.6 mm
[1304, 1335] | -2.2 mm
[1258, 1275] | 0.5 mm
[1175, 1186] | 0.2 mm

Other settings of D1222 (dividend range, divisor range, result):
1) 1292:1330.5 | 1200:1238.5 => 1.18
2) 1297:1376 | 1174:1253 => 1.12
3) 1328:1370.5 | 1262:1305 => 1.36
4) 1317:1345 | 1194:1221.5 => 1.38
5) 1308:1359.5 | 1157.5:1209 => 1.19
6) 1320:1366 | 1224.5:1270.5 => 1.09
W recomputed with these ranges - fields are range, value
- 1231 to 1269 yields 417.2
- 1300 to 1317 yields 413.3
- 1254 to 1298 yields 414.5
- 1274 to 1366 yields 444.6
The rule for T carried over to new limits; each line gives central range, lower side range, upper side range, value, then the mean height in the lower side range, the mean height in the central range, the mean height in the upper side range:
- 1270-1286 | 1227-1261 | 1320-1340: 6.1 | 365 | 237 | 413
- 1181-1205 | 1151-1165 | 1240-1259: 3.2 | 355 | 316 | 379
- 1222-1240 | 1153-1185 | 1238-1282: 1.0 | 365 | 332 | 346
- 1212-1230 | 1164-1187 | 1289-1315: 2.1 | 369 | 314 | 329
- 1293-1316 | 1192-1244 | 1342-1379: -1.1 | 318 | 350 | 344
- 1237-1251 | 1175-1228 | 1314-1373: -1.7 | 318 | 378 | 384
